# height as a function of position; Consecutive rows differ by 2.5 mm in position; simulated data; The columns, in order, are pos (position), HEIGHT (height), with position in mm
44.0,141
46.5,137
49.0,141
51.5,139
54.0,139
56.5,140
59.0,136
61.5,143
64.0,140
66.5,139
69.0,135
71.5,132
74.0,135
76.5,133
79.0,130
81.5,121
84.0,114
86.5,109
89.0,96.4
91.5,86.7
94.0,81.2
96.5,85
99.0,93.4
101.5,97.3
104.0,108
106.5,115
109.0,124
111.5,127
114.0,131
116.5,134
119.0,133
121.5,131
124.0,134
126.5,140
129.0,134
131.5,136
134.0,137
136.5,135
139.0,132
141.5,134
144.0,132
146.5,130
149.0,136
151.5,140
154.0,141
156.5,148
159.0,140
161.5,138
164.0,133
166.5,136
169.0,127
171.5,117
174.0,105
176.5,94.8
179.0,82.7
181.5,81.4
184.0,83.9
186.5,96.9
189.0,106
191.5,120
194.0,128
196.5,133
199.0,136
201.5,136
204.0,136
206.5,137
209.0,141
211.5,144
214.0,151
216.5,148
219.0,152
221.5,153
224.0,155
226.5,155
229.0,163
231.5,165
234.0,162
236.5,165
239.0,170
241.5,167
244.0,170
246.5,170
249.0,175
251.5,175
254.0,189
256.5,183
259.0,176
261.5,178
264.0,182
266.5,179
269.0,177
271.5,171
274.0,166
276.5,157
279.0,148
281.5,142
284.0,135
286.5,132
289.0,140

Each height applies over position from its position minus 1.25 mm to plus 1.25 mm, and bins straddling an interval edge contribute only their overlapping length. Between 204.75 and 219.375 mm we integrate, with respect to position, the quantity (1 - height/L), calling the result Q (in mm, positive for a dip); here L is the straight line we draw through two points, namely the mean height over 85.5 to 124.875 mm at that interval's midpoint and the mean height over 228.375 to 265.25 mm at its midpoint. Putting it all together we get 1.2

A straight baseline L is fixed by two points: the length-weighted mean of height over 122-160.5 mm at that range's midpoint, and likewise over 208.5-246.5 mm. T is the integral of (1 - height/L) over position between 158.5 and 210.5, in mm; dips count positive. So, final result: 9.9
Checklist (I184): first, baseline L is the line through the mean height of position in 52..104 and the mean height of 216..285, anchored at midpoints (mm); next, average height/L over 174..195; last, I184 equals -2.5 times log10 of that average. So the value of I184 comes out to 0.43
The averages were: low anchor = 119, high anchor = 166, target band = 99.2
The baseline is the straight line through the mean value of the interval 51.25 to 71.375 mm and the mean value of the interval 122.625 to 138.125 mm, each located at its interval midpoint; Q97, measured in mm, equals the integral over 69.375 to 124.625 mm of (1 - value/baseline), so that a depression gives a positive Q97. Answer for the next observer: 8.5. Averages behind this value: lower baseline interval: 138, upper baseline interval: 136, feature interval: 116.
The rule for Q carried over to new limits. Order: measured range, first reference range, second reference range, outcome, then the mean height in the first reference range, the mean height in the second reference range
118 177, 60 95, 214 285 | 2.84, 121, 165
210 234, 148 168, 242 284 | 0.55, 139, 170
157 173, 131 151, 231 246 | 1.11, 134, 167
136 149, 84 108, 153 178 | -1.67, 98.1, 127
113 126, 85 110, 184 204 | -3.58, 99.5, 121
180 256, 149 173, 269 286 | -0.36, 135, 154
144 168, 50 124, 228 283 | 0.64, 122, 169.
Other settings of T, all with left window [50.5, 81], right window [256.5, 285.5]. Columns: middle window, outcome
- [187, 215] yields 4.2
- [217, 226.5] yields 0.3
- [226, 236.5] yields -0.2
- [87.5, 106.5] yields 6.3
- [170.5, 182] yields 4.2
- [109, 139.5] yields 2.4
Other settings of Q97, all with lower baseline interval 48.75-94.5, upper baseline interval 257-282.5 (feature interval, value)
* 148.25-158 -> 0.1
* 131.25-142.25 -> 0.4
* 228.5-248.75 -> -0.7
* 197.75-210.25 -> 1.4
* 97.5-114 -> 2.7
